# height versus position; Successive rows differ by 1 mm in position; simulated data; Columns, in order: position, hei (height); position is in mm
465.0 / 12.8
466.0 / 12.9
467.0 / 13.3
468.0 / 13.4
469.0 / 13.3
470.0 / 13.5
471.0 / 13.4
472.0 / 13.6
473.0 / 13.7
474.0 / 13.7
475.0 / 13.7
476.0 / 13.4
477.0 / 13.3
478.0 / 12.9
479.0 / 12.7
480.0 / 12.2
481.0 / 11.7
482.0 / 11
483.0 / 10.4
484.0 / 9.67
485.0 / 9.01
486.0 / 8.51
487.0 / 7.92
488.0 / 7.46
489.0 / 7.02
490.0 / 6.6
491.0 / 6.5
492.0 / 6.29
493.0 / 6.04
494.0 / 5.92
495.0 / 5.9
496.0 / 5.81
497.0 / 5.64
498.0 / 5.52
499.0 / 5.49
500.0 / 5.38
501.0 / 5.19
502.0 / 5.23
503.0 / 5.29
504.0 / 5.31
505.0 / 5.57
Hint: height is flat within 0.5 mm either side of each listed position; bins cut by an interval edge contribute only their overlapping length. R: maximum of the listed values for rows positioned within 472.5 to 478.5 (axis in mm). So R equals 13.7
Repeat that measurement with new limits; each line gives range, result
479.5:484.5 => 12.2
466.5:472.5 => 13.6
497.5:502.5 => 5.52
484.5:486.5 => 9.01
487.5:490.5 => 7.46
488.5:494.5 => 7.02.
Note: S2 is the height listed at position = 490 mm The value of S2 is 6.6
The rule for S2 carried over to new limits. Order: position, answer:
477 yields 13.3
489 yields 7.02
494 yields 5.92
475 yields 13.7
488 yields 7.46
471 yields 13.4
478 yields 12.9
